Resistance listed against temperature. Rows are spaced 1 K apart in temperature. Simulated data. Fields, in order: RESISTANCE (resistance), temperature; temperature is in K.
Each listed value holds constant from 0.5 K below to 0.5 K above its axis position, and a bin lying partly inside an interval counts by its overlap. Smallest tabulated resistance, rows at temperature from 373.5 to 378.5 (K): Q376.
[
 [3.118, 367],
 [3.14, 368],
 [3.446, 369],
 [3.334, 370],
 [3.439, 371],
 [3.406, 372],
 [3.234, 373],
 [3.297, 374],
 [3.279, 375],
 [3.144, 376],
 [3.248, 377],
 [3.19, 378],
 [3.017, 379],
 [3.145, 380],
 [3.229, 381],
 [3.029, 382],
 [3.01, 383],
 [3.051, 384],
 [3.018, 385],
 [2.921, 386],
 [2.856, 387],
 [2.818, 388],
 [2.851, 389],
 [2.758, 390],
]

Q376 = 3.144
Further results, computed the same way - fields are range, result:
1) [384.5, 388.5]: 2.818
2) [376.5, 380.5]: 3.017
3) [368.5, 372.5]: 3.334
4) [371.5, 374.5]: 3.234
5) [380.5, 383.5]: 3.01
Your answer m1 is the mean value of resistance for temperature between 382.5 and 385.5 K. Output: 3.03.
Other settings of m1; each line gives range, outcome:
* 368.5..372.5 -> 3.41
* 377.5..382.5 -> 3.12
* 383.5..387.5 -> 2.96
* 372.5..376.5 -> 3.24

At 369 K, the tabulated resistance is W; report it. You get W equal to 3.446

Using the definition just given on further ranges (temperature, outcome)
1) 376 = 3.144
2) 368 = 3.14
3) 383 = 3.01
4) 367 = 3.118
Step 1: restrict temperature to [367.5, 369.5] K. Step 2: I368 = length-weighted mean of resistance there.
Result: 3.29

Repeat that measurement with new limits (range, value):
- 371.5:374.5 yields 3.31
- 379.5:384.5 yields 3.09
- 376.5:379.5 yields 3.15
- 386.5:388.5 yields 2.84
